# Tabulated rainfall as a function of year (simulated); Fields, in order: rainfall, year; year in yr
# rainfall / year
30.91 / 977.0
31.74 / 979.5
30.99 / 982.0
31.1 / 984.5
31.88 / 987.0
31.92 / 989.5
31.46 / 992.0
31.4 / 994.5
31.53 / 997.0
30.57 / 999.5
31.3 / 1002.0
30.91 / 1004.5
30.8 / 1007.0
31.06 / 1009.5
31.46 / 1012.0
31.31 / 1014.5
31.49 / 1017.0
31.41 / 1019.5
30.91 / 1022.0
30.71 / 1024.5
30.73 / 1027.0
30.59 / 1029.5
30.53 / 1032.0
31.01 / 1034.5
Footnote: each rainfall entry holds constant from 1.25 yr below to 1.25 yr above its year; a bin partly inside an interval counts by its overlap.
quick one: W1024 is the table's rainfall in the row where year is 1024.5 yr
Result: 30.71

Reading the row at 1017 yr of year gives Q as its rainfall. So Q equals 31.49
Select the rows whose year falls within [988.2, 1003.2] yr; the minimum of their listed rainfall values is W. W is 30.57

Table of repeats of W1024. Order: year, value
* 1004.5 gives 30.91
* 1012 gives 31.46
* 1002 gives 31.3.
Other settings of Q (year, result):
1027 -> 30.73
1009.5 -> 31.06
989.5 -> 31.92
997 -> 31.53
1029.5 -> 30.59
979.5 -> 31.74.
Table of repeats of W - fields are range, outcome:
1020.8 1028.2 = 30.71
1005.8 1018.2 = 30.8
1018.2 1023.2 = 30.91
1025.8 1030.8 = 30.59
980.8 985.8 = 30.99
